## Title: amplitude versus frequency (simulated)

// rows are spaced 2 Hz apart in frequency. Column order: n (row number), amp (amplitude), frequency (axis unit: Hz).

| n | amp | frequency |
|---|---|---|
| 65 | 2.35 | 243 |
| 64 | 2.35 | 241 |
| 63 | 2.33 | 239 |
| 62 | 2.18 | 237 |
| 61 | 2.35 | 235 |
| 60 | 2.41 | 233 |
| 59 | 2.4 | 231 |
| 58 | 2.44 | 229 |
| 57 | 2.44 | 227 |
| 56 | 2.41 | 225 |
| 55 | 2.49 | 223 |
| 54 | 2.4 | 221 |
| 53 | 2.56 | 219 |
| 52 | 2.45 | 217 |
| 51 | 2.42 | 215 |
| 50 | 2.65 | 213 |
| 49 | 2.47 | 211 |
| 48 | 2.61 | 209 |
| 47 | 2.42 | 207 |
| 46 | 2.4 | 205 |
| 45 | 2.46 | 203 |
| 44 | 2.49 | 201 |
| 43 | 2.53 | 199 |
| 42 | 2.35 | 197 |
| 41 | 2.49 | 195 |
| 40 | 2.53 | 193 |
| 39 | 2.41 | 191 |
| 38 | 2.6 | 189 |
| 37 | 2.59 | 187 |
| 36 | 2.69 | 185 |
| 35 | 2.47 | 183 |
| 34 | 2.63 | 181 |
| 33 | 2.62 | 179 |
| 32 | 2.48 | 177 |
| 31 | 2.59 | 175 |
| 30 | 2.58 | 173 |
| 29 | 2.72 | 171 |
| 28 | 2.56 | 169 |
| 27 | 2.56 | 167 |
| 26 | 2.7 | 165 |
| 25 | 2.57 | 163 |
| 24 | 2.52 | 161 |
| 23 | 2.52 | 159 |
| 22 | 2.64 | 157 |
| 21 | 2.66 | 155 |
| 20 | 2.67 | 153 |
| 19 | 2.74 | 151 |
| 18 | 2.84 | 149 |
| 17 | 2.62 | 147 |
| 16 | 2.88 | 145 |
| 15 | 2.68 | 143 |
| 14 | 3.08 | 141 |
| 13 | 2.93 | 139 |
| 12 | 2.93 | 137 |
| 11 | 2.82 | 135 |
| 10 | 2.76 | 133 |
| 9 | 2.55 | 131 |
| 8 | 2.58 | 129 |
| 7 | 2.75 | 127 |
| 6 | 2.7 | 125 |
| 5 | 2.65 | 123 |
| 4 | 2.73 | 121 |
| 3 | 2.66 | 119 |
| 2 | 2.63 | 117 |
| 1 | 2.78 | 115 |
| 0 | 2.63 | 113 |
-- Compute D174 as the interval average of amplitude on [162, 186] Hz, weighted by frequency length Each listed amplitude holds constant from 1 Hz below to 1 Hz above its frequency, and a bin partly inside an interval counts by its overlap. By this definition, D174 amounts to 2.6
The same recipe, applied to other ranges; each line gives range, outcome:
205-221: 2.5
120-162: 2.73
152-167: 2.61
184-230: 2.49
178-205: 2.52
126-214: 2.62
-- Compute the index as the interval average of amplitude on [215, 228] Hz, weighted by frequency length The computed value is 2.46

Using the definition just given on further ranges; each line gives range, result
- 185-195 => 2.54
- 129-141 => 2.8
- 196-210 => 2.47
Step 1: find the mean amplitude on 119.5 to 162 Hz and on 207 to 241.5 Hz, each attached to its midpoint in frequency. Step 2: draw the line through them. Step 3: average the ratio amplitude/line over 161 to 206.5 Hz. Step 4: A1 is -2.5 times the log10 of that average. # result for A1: 0.01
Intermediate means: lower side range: 2.73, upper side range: 2.43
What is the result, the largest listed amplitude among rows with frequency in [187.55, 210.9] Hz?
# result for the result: 2.61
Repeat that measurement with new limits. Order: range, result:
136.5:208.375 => 3.08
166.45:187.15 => 2.72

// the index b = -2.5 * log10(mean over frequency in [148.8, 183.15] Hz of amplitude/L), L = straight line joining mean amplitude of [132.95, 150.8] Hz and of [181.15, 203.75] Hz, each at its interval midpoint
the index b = 0.029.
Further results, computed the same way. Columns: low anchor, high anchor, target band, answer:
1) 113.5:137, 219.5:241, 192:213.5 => -0.008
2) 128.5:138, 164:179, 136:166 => -0.023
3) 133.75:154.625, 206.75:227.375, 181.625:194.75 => 0.029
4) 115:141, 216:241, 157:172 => 0.009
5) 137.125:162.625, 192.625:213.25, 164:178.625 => 0.014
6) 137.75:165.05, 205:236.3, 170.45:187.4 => 0.009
